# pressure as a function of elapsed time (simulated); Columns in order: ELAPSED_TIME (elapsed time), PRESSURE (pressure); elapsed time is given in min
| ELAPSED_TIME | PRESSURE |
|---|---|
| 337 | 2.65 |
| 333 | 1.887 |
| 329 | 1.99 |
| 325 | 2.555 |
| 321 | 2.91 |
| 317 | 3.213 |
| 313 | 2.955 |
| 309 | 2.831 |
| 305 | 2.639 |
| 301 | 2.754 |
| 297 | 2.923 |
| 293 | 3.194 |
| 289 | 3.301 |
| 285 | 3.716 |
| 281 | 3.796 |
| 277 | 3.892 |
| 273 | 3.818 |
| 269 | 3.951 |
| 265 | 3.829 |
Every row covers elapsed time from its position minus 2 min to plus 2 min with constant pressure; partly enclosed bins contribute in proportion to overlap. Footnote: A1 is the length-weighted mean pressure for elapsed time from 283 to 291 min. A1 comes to 3.51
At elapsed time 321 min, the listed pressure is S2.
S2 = 2.91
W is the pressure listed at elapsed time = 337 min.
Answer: 2.65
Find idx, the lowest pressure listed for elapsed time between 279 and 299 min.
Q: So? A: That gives 2.923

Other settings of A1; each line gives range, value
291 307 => 2.88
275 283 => 3.84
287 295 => 3.25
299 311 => 2.74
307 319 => 3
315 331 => 2.67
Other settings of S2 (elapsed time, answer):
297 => 2.923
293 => 3.194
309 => 2.831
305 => 2.639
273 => 3.818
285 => 3.716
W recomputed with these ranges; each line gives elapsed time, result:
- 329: 1.99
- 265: 3.829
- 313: 2.955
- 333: 1.887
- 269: 3.951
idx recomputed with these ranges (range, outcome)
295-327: 2.555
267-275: 3.818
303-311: 2.639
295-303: 2.754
